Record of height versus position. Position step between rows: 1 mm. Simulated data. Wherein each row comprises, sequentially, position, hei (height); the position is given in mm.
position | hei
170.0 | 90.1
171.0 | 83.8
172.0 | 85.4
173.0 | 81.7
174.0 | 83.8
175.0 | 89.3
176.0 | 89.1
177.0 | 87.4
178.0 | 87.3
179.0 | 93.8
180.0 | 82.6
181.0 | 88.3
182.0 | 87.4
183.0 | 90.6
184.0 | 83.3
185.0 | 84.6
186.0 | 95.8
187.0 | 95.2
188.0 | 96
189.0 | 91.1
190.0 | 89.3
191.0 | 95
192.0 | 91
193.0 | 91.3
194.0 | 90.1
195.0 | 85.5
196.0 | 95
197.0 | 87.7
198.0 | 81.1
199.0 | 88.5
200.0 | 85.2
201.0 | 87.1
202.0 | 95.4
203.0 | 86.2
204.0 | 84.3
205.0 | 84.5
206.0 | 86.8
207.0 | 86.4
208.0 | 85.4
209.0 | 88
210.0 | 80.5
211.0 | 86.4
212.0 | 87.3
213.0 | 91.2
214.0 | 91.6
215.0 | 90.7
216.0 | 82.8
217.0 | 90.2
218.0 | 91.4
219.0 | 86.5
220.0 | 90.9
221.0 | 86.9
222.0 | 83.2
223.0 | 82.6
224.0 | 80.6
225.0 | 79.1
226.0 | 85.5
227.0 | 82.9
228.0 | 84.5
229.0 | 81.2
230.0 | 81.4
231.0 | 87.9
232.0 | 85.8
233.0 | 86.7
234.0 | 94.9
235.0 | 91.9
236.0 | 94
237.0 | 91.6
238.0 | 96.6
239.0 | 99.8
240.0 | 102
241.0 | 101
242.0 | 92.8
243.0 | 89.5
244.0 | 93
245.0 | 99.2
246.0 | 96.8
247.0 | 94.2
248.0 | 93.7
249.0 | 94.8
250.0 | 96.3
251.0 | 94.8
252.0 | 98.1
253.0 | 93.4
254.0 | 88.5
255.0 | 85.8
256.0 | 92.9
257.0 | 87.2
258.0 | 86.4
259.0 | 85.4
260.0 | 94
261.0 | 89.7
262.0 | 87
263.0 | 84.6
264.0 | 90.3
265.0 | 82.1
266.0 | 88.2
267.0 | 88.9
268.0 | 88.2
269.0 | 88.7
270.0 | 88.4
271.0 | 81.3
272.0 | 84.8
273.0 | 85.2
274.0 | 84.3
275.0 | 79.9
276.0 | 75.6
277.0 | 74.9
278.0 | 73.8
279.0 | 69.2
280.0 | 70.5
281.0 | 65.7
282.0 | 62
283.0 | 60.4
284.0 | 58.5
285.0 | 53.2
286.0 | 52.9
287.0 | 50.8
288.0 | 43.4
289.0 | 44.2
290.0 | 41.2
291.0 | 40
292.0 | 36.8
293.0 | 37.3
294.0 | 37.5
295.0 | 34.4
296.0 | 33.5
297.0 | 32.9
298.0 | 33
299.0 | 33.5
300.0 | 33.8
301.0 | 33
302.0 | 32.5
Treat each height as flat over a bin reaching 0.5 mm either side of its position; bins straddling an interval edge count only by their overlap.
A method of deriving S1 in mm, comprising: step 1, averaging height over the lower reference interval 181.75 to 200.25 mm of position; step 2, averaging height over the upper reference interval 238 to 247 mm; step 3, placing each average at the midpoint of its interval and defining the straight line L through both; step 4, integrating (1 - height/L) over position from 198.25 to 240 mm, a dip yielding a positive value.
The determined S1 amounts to 2.7 mm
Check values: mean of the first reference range 89.8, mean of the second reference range 96.6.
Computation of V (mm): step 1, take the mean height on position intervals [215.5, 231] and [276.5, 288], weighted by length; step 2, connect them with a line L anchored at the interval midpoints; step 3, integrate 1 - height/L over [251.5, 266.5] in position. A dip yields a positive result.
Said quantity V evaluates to -3.8 mm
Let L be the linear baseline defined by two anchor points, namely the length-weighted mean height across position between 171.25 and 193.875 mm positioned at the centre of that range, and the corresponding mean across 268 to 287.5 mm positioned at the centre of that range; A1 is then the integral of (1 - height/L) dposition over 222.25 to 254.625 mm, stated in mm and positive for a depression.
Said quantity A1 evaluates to -5.0 mm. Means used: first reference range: 89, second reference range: 72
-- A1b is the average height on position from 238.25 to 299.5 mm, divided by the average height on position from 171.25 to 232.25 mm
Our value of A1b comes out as 0.86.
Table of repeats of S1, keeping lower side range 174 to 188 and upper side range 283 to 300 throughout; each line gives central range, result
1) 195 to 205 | -0.8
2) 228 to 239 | -3.8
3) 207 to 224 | -3.0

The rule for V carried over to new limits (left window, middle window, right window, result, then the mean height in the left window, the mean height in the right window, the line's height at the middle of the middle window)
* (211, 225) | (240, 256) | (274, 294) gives -4.5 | 87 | 57.6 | 73.6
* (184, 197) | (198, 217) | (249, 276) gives 0.7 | 91.2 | 88.1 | 90.5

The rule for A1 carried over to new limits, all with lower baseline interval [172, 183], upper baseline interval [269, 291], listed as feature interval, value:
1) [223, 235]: -1.3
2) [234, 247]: -3.7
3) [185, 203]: -1.4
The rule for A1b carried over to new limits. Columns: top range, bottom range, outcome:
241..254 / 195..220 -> 1.08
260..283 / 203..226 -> 0.94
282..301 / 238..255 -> 0.44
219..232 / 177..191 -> 0.94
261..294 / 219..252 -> 0.76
